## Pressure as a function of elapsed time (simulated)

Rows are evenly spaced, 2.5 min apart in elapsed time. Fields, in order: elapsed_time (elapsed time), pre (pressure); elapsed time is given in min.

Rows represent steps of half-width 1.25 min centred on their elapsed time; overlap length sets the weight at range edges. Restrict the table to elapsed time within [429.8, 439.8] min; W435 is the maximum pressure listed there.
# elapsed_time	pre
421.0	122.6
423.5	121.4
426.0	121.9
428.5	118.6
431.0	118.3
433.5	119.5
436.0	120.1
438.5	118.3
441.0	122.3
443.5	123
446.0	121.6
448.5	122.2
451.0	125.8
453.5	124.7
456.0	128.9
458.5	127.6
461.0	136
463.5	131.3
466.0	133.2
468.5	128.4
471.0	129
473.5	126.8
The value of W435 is 120.1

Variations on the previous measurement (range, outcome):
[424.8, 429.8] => 121.9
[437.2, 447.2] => 123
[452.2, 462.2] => 136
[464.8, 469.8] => 133.2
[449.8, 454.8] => 125.8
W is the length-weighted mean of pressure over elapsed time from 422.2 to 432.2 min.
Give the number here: 120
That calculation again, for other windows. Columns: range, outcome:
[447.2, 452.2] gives 124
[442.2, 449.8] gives 122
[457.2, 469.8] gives 131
